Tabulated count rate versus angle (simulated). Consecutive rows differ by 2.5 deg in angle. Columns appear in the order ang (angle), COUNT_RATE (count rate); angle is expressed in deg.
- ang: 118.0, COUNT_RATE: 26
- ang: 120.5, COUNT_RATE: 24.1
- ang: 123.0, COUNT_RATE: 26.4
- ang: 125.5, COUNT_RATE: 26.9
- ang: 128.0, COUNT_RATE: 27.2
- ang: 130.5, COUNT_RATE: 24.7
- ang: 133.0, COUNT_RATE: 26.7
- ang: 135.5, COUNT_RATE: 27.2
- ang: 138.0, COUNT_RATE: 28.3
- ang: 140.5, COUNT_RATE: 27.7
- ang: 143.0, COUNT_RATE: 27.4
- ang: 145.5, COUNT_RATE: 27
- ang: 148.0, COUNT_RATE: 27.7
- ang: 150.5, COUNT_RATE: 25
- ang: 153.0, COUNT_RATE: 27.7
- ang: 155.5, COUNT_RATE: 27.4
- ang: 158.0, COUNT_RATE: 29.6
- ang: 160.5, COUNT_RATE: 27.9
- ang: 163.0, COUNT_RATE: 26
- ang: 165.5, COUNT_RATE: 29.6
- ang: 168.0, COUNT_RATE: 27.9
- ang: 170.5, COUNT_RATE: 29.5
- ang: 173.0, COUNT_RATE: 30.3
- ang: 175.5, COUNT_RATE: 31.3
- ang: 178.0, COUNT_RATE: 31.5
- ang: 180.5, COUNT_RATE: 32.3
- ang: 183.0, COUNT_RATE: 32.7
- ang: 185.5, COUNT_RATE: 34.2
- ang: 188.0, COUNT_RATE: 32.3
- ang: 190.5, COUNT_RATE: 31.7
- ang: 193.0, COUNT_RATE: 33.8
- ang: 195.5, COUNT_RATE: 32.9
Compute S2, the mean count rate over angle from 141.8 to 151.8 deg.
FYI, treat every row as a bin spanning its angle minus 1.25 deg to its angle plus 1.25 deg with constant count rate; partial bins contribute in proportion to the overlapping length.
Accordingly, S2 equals 26.8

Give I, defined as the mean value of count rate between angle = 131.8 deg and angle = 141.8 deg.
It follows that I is 27.5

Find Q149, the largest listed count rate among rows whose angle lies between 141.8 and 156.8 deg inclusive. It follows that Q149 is 27.7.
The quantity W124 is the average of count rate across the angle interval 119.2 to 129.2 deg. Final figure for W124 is 26.1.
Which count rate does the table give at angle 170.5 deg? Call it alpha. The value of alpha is 29.5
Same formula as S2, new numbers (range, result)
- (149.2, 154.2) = 26.4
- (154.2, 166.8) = 28.1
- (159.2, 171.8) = 28.2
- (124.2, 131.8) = 26.3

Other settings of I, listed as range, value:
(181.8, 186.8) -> 33.4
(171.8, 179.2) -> 31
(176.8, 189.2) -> 32.6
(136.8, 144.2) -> 27.8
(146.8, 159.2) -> 27.5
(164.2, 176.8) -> 29.7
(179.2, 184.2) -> 32.5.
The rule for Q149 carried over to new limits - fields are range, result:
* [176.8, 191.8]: 34.2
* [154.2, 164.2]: 29.6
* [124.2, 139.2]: 28.3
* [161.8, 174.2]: 30.3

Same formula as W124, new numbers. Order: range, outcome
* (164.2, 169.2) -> 28.7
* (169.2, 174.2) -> 29.9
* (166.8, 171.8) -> 28.7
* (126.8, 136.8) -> 26.5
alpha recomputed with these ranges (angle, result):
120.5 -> 24.1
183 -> 32.7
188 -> 32.3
